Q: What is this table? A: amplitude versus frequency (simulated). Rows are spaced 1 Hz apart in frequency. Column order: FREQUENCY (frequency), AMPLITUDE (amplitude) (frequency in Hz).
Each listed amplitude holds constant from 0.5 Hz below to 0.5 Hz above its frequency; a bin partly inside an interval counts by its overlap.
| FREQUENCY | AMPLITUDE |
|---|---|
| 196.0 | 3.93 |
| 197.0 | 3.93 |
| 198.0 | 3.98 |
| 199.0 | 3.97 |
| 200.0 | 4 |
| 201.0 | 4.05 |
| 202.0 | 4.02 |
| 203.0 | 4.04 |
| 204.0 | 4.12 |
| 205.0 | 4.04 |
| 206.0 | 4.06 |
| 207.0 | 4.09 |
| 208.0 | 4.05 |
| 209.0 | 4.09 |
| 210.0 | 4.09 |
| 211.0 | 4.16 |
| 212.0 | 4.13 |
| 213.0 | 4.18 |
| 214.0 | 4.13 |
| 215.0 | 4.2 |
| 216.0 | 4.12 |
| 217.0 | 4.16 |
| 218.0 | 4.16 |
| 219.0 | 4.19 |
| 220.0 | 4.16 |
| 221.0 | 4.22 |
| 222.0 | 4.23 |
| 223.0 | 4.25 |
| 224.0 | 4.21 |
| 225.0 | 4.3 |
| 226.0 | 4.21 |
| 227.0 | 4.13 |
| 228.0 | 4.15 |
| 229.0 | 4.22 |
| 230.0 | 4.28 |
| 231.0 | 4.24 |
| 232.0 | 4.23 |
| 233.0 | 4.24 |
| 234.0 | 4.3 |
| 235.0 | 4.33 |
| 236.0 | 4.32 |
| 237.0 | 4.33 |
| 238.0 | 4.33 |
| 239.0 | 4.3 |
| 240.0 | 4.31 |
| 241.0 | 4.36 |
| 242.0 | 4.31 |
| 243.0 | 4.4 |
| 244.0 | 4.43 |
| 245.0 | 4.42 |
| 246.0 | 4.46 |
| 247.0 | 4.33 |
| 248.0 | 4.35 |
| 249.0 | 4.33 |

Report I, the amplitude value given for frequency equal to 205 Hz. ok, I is 4.04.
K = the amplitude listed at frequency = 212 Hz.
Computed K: 4.13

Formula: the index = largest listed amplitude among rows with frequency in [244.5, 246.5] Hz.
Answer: 4.46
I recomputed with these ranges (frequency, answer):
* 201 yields 4.05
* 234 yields 4.3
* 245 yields 4.42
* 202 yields 4.02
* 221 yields 4.22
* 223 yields 4.25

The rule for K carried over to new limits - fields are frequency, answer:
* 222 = 4.23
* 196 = 3.93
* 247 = 4.33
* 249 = 4.33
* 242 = 4.31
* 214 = 4.13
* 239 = 4.3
